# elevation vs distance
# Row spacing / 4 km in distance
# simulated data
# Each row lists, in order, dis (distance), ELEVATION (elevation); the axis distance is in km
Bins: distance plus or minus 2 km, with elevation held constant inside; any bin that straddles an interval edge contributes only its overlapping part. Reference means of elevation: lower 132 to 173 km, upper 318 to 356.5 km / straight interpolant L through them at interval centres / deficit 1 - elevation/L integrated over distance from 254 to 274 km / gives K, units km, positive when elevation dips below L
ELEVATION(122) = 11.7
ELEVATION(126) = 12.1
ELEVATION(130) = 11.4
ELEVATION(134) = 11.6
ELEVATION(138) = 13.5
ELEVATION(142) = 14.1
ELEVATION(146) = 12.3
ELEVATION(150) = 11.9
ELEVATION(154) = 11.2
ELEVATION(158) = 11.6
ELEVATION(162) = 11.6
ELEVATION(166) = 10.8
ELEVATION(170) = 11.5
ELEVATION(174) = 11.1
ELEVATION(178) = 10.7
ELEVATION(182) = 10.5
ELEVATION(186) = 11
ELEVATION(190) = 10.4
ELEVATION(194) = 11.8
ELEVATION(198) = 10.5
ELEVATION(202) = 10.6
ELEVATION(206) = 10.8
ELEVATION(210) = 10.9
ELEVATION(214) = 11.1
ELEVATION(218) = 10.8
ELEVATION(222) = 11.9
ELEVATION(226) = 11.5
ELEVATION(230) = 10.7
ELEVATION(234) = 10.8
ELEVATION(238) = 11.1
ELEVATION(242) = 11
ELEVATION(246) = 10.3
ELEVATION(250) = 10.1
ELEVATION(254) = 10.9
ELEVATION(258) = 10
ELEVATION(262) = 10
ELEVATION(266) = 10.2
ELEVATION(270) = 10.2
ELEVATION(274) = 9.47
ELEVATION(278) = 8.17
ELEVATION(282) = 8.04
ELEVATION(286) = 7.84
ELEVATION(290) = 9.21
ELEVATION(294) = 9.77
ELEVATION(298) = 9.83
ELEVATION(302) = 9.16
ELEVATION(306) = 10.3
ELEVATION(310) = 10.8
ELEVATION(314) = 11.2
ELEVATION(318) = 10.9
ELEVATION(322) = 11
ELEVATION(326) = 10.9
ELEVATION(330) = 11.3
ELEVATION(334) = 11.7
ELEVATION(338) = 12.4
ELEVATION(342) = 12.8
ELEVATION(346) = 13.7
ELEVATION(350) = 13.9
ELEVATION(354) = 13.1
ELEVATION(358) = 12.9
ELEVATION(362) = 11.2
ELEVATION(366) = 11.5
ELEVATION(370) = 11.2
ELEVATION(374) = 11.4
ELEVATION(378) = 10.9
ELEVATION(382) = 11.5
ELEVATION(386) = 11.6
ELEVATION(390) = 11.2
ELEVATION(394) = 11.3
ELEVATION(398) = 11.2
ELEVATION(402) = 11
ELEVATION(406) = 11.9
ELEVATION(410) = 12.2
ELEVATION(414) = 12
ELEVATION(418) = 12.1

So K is 3.3 km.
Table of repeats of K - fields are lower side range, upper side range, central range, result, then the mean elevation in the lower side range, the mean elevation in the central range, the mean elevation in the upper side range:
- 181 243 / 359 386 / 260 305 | 7.5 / 11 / 9.29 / 11.4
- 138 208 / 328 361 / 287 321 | 6.2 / 11.4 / 10.1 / 12.7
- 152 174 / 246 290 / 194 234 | -2.2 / 11.3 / 11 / 9.52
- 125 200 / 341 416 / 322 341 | 0.4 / 11.6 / 11.6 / 11.9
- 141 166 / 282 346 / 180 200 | 1.4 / 11.9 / 10.8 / 10.6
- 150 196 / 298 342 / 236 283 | 4.5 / 11.1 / 10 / 11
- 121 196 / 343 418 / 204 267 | 5.1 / 11.6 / 10.8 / 11.9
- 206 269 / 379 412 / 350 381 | -1.5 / 10.7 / 11.9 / 11.5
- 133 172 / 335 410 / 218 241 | 1.6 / 12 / 11.2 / 11.9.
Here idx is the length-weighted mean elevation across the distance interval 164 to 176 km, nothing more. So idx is 11.1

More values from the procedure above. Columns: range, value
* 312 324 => 11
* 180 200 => 10.8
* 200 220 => 10.8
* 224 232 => 11.1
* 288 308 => 9.65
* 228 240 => 10.9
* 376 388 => 11.3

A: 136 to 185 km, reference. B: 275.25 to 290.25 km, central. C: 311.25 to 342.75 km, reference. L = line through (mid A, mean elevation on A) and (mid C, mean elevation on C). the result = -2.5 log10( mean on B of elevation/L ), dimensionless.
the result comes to 0.36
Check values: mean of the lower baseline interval 11.7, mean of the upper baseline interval 11.5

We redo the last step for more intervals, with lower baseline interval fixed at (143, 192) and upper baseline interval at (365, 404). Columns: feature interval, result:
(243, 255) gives 0.08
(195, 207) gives 0.06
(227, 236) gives 0.04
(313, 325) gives 0.03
